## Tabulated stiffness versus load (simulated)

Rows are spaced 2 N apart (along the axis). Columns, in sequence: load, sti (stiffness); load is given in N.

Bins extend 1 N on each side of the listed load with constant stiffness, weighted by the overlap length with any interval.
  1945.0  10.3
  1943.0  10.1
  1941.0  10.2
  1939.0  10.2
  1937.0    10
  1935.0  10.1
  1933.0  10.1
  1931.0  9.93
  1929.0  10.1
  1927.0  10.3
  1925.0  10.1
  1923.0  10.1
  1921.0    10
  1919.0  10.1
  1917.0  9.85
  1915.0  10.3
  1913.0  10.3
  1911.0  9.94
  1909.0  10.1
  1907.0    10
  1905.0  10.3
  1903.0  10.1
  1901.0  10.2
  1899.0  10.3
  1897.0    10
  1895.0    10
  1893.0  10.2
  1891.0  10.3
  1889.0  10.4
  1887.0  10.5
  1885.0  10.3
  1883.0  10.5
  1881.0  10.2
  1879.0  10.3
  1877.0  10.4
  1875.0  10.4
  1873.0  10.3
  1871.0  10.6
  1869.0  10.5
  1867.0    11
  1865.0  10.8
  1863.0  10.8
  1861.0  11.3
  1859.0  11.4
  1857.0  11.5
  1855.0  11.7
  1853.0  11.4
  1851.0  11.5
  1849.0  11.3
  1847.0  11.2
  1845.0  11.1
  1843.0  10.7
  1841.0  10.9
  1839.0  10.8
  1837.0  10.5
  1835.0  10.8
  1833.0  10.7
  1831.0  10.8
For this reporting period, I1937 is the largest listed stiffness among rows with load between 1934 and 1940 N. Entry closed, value 10.2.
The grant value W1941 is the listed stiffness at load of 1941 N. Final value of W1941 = 10.2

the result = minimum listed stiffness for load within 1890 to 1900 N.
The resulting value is 10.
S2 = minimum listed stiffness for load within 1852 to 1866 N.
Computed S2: 10.8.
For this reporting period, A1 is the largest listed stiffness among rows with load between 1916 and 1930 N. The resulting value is 10.3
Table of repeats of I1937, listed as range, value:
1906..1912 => 10.1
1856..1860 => 11.5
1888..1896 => 10.4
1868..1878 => 10.6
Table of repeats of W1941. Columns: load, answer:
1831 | 10.8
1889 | 10.4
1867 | 11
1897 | 10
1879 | 10.3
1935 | 10.1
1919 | 10.1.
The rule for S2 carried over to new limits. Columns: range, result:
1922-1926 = 10.1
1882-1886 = 10.3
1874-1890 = 10.2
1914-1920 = 9.85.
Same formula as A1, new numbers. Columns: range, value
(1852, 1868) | 11.7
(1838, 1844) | 10.9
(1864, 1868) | 11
